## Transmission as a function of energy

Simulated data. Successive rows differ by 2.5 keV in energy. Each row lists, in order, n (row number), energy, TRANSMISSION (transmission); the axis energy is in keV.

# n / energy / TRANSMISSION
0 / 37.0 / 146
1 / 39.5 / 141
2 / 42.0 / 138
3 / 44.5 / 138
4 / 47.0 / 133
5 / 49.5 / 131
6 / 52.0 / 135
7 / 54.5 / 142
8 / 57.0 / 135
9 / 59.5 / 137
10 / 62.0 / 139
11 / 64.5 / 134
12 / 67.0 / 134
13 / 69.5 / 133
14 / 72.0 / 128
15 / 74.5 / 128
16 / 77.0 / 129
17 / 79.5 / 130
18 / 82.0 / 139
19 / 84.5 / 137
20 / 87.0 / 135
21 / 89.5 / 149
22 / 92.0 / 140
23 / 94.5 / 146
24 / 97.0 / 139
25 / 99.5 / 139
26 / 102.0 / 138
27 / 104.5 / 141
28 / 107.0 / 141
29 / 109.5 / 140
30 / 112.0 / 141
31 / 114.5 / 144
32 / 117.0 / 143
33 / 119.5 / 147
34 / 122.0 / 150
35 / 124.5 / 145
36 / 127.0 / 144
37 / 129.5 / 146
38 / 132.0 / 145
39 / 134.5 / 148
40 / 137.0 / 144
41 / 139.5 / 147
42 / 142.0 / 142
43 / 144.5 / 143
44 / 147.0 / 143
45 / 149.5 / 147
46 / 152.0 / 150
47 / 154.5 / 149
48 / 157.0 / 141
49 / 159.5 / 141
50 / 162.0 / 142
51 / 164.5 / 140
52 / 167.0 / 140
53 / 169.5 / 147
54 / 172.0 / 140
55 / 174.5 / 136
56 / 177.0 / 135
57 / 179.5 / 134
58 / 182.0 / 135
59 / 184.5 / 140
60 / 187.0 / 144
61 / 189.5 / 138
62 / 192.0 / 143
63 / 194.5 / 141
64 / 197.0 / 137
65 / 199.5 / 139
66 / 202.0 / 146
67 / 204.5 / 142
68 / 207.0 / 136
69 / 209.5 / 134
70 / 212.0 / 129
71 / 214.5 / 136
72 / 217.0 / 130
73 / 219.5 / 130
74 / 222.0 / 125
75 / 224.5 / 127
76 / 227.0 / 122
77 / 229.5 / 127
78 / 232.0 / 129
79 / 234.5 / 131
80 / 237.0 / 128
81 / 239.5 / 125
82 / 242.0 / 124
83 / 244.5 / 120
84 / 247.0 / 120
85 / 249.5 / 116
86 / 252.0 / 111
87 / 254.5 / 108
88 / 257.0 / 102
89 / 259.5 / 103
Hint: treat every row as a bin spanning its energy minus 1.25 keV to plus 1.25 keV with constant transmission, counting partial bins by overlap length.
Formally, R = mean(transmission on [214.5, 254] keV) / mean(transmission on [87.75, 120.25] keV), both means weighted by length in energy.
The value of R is 0.88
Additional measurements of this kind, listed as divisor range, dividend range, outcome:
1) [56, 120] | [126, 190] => 1.03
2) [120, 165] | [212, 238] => 0.89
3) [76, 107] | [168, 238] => 0.97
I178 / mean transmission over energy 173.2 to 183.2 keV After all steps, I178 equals 135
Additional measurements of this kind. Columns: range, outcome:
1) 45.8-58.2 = 135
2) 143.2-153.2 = 146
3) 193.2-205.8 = 141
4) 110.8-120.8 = 144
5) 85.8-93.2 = 141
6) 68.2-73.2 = 131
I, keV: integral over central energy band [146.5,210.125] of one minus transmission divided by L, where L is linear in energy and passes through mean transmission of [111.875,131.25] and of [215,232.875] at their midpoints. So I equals -2.6 keV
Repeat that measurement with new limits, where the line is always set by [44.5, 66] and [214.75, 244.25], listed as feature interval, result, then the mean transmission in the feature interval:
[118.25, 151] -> -3.4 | 145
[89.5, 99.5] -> -0.6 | 142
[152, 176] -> -2.2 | 142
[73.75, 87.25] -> 0.2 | 133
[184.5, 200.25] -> -1.4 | 140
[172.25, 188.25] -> -1.0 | 138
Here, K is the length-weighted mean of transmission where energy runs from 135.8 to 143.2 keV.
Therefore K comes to 144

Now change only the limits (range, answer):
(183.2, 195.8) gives 141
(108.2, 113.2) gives 140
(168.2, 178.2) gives 140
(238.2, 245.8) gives 123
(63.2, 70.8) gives 134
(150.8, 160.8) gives 145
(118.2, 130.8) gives 146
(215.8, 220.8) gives 130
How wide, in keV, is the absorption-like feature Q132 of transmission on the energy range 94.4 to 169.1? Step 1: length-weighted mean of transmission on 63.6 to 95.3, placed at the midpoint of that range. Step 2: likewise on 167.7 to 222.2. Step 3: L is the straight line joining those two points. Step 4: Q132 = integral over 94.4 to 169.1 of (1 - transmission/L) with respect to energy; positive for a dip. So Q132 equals -3.96 keV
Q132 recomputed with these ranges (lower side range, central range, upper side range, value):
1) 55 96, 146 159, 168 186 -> -0.76 keV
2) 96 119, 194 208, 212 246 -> -1.05 keV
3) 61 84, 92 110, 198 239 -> -1.09 keV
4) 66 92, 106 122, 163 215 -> -0.88 keV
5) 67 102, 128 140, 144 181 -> -0.52 keV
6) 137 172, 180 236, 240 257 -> -2.92 keV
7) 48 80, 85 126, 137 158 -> -0.86 keV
